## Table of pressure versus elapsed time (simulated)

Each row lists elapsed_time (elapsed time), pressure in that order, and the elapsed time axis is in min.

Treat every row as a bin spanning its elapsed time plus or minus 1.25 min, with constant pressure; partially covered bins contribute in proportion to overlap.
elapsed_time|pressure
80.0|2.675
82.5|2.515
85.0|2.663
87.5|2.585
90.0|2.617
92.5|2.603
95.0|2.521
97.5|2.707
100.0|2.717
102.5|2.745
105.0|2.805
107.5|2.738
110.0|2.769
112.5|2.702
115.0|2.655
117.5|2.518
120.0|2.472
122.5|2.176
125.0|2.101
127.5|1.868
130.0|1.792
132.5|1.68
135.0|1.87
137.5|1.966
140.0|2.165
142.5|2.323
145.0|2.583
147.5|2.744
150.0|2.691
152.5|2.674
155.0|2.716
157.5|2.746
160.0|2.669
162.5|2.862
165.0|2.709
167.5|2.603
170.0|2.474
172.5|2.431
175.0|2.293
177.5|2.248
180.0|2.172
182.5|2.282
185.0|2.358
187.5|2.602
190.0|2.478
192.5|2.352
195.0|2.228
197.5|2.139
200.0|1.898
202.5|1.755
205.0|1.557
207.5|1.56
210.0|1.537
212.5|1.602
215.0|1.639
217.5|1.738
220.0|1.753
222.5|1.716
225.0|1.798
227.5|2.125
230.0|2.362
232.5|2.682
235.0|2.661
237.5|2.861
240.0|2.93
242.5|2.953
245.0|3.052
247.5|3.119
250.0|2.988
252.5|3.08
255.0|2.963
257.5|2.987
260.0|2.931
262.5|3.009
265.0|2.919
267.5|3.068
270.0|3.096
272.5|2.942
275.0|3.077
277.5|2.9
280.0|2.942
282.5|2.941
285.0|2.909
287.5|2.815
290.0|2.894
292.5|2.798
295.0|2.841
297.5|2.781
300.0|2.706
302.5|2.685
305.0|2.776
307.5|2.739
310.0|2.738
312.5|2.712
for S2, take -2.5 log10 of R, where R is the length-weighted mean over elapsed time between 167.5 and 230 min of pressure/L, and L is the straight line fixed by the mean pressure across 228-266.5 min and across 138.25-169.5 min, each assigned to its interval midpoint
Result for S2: 0.31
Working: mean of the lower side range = 2.61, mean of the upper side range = 2.89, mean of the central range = 2.05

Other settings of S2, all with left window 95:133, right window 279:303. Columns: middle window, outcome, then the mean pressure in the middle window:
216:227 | 0.45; 1.77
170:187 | 0.12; 2.32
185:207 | 0.23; 2.12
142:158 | -0.05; 2.65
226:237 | 0.10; 2.47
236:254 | -0.10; 2.99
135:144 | 0.18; 2.12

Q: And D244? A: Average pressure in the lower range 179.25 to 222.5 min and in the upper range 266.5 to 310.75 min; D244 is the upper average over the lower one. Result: 1.5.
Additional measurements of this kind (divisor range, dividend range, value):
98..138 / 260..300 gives 1.24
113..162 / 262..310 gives 1.23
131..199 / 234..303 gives 1.22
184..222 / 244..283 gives 1.55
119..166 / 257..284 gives 1.27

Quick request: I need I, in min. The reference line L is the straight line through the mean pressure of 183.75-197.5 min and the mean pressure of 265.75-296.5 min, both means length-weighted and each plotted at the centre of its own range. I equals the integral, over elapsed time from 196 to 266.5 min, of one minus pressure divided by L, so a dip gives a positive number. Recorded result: 7.4 min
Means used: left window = 2.38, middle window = 2.37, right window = 2.93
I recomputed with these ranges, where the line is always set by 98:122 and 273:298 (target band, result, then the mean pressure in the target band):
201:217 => 6.7 min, 1.62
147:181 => 2.0 min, 2.57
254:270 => -0.7 min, 2.99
